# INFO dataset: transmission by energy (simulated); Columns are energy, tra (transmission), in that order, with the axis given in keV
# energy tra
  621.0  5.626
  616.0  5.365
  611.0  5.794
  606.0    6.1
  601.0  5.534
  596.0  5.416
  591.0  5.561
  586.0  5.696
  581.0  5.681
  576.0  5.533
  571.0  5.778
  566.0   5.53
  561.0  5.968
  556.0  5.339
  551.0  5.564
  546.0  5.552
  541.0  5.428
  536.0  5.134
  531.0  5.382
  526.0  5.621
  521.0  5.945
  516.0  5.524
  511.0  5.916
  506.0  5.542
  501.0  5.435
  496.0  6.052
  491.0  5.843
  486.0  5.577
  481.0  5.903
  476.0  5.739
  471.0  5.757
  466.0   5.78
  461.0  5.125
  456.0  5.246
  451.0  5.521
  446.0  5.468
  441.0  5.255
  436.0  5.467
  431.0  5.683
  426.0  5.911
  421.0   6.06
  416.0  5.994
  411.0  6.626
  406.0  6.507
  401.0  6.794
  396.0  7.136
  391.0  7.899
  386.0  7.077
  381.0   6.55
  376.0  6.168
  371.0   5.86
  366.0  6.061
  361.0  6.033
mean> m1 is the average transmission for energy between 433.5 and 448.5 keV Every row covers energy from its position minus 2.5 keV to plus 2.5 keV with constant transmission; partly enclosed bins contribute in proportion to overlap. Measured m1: 5.4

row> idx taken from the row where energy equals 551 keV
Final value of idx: 5.564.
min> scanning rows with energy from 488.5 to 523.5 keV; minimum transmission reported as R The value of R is 5.435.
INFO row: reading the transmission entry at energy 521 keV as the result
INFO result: 5.945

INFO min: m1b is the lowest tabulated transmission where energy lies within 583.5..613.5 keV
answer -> 5.416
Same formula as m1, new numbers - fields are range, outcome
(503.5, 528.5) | 5.71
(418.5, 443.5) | 5.68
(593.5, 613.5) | 5.71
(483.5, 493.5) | 5.71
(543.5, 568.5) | 5.59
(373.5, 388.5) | 6.6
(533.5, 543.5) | 5.28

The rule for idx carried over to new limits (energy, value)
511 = 5.916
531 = 5.382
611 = 5.794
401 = 6.794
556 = 5.339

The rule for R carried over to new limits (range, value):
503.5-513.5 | 5.542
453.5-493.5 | 5.125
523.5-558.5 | 5.134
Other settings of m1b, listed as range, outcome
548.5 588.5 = 5.339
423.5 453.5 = 5.255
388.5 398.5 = 7.136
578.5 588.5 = 5.681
